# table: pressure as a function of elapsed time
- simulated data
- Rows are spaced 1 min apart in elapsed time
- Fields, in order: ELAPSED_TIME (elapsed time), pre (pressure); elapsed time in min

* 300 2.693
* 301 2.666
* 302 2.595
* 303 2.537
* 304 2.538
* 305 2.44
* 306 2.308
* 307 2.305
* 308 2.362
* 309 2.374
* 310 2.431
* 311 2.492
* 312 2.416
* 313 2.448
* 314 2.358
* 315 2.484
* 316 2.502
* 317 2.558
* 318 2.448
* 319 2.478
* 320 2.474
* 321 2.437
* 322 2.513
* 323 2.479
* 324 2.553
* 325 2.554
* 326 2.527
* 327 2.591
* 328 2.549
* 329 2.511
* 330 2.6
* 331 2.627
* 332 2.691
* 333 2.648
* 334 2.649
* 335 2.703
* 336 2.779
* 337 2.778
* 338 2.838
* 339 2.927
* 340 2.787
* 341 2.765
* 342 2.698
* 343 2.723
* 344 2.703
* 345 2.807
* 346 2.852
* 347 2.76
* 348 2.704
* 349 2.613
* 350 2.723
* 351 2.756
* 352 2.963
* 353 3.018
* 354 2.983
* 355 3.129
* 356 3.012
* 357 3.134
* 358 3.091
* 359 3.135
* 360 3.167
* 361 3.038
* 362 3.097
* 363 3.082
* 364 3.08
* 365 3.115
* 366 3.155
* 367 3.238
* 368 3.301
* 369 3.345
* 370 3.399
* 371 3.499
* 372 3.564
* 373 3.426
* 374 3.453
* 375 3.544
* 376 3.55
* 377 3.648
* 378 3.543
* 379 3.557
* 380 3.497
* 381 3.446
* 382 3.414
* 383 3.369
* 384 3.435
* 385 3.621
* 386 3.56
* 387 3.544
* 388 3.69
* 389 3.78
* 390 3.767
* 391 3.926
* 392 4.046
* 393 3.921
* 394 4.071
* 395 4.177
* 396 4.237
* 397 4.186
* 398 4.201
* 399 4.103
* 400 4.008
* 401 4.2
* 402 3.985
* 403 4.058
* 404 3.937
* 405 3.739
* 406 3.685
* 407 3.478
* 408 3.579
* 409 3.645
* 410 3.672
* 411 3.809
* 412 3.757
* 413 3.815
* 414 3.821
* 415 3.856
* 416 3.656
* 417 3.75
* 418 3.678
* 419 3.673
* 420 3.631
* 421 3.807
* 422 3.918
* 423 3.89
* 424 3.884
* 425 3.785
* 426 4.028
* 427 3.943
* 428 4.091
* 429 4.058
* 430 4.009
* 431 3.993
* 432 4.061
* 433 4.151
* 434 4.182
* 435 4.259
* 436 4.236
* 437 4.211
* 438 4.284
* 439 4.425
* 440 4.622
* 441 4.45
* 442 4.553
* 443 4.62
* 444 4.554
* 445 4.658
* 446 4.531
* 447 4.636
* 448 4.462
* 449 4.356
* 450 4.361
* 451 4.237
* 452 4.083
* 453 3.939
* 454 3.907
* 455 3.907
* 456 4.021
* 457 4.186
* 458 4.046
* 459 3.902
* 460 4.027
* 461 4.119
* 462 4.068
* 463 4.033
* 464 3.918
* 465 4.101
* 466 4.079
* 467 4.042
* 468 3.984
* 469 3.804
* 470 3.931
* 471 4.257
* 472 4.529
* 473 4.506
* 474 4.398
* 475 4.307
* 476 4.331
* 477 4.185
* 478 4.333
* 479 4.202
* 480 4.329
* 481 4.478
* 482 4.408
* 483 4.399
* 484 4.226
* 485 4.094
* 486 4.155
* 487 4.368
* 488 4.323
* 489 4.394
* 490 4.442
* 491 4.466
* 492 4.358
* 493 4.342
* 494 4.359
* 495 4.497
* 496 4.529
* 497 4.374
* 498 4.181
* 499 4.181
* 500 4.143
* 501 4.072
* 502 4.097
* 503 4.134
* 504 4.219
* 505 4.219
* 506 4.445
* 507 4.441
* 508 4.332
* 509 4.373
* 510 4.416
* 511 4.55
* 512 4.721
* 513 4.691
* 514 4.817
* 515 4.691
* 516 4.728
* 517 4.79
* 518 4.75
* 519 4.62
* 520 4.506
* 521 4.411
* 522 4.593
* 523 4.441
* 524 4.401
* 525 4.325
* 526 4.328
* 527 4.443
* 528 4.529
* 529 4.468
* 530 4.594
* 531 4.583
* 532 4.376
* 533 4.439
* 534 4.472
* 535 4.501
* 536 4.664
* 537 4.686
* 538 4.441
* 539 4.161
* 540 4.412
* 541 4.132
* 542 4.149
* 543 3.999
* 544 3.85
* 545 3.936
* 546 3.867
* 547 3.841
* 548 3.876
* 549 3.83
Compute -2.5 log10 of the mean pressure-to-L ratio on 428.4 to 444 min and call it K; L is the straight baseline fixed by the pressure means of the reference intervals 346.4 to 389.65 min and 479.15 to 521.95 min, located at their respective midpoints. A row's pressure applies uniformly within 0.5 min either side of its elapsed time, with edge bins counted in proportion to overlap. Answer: -0.11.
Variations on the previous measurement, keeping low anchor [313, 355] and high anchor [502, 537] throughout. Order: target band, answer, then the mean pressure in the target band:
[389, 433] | -0.142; 3.9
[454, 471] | -0.022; 4.01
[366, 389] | -0.129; 3.48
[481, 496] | -0.042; 4.36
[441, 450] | -0.201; 4.53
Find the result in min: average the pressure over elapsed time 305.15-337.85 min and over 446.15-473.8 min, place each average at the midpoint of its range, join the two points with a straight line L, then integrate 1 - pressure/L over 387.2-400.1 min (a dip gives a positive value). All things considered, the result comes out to -2.43 min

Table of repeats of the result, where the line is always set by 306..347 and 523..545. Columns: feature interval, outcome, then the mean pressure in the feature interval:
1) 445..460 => -2.2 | 4.19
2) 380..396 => -3.1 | 3.73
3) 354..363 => -0.7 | 3.09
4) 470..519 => -4.3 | 4.38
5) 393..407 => -3.5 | 4.02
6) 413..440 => -4.2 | 3.98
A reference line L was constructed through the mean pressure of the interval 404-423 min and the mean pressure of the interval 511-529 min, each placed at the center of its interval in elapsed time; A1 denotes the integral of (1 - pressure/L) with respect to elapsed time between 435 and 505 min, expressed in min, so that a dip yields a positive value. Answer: -1.5 min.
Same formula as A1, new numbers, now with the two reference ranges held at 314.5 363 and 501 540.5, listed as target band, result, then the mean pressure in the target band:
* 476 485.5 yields -0.47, 4.3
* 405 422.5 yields -1.32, 3.72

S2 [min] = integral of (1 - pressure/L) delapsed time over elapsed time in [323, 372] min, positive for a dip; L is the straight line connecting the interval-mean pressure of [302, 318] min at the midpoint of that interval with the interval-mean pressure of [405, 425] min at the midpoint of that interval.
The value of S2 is 0.4 min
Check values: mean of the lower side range 2.44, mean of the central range 2.89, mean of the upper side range 3.74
